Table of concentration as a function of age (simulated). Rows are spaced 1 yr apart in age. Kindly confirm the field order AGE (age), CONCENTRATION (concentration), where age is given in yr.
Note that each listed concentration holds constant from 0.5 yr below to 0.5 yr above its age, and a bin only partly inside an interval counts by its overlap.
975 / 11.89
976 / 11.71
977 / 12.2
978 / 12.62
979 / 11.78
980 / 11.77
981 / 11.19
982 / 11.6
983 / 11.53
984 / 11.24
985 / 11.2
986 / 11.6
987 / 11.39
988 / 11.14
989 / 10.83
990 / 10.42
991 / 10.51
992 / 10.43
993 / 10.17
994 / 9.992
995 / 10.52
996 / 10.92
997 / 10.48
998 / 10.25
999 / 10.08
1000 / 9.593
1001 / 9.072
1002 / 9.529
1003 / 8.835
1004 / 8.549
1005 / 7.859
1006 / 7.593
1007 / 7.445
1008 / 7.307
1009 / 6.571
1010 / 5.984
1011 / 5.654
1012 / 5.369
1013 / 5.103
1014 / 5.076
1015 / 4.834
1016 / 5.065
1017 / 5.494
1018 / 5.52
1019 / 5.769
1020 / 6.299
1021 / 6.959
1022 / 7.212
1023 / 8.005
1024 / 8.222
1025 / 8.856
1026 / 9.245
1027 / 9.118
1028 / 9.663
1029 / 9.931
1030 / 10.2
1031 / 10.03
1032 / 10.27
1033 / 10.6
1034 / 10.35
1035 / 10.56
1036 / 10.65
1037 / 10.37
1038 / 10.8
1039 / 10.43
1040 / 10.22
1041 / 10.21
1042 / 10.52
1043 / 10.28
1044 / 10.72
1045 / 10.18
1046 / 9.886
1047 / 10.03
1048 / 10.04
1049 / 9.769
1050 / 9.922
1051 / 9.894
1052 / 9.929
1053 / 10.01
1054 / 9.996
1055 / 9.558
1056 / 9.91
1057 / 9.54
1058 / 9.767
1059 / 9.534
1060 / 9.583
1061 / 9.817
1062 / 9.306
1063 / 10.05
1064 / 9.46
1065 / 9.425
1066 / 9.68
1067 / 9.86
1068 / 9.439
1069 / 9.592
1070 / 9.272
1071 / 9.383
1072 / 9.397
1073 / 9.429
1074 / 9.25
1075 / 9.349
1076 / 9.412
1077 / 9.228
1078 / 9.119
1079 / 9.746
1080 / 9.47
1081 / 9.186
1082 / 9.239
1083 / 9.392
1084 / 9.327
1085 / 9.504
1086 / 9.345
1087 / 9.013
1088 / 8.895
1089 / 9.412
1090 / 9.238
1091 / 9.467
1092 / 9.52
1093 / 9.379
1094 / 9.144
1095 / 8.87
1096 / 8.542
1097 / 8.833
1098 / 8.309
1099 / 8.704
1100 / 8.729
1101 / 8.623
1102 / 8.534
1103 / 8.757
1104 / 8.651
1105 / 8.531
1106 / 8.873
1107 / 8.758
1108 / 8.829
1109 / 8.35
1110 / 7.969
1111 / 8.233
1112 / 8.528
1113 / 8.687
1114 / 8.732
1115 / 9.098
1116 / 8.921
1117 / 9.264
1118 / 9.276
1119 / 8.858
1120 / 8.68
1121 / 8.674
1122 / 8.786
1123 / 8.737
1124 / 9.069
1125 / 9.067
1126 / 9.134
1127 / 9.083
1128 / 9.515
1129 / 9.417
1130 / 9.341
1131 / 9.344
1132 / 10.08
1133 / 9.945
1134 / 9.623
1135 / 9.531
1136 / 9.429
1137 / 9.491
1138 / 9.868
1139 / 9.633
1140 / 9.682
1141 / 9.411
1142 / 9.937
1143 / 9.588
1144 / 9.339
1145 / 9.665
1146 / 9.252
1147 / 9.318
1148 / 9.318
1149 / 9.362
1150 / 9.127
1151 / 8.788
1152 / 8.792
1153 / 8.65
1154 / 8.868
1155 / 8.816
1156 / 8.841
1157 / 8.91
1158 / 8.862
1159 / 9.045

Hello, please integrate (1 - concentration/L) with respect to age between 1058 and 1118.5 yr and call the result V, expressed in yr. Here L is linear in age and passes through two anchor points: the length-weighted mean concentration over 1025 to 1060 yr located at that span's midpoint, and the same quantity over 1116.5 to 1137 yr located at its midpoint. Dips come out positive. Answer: 3.0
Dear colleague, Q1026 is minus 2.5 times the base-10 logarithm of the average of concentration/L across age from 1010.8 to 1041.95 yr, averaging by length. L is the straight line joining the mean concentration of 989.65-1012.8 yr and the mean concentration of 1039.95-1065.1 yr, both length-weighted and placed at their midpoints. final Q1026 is 0.130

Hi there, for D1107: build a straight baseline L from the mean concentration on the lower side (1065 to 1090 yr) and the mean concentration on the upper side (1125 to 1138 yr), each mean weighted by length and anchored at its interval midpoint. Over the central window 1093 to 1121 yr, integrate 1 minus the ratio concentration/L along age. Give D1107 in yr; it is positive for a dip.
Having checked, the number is 2.1 yr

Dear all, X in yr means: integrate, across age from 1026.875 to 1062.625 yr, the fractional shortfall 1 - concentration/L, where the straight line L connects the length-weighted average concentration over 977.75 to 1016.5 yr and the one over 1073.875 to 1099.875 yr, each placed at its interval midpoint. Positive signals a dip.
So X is -3.29 yr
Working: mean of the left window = 9.24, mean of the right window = 9.18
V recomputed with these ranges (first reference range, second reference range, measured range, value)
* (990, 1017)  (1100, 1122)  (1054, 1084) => -3.54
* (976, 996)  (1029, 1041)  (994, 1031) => 9.82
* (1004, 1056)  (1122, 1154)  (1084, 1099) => -0.09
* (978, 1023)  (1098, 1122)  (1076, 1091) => -1.00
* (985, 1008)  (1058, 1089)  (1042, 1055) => -0.66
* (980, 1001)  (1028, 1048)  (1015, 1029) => 4.15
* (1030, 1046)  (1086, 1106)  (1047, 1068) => 0.30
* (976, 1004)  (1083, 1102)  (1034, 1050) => -0.67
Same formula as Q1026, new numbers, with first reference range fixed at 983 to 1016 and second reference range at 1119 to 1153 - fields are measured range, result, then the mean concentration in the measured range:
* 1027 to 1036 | -0.132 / 10.2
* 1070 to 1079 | -0.025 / 9.34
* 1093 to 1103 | 0.056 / 8.74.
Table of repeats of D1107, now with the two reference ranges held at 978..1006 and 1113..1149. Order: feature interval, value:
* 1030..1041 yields -0.3 yr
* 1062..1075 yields 0.4 yr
